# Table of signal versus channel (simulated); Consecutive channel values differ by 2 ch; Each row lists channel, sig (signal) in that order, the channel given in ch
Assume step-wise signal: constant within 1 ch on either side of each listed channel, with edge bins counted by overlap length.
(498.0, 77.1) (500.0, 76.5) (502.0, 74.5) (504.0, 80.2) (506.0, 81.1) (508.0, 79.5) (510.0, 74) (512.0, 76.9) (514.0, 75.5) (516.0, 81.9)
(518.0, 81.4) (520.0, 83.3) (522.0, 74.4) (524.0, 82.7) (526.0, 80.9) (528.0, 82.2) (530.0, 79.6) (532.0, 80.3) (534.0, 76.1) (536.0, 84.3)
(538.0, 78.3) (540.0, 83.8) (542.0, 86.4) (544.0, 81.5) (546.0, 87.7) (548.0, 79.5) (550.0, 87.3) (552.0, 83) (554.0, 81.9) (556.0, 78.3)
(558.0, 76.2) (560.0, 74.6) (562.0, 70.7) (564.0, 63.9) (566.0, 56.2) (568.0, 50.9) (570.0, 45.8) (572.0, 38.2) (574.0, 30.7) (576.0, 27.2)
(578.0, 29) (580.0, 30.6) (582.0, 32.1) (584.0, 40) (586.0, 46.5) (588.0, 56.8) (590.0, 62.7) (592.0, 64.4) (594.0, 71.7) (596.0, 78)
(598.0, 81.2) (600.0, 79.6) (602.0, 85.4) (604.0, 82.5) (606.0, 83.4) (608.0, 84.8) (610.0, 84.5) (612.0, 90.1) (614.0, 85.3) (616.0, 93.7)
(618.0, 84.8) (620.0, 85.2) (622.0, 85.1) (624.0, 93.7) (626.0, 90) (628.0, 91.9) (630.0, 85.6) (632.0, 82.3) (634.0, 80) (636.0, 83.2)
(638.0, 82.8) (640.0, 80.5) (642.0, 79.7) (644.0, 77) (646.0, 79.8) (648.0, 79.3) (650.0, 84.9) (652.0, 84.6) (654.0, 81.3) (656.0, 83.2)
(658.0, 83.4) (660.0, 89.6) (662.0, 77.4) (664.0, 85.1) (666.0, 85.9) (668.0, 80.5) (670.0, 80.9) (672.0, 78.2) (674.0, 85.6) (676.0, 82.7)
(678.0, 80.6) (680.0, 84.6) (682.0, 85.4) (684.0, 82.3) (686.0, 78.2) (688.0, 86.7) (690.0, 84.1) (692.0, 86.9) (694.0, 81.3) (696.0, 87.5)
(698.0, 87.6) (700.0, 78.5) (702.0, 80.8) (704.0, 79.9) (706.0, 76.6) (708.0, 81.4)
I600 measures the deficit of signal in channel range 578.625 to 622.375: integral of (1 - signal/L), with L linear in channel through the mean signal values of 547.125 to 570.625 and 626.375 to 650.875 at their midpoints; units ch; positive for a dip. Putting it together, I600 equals 3.2 ch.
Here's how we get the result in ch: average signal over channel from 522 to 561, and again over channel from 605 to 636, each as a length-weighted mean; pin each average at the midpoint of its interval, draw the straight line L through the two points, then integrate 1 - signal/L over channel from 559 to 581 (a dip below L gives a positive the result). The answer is 9.5 ch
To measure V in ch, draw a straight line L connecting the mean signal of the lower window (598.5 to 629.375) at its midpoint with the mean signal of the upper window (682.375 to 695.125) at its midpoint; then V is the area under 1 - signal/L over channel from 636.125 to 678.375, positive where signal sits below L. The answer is 1.3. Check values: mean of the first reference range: 86.6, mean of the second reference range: 83.4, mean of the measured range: 82.1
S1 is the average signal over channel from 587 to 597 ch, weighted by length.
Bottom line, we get 66.7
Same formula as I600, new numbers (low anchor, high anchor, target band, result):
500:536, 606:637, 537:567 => 1.32 ch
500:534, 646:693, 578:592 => 6.20 ch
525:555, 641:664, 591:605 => 0.77 ch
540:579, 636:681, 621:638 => -2.00 ch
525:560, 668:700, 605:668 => -1.34 ch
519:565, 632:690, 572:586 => 8.25 ch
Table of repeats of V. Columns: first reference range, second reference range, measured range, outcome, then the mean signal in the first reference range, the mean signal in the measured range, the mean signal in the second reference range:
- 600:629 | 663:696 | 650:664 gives 0.2 ch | 86.9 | 83.5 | 83.2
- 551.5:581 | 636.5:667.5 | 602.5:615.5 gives -3.1 ch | 55.4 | 85.4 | 82.3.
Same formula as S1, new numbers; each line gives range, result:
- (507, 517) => 77.6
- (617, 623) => 85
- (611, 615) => 87.7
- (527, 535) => 79.5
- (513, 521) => 80.5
